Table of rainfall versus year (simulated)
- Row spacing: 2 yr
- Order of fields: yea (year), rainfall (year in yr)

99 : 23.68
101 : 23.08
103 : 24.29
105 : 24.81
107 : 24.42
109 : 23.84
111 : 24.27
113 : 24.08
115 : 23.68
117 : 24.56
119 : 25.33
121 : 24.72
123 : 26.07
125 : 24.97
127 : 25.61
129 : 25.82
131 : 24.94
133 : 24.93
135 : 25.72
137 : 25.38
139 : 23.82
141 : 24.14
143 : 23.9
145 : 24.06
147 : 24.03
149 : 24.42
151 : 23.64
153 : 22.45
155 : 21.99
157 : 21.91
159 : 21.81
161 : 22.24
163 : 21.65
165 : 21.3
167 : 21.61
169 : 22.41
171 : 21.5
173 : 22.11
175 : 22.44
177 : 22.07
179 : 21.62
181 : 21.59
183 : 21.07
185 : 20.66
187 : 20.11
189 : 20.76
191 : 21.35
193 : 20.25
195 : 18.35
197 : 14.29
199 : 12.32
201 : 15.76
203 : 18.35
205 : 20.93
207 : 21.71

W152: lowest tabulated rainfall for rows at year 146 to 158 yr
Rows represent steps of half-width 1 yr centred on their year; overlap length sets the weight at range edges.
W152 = 21.91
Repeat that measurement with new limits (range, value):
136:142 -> 23.82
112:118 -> 23.68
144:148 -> 24.03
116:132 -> 24.56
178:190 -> 20.11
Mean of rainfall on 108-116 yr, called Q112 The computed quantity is 24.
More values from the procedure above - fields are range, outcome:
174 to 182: 21.9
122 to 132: 25.5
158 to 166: 21.8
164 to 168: 21.5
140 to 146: 24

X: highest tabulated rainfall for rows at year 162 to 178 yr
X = 22.44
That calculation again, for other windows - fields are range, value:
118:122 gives 25.33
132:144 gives 25.72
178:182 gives 21.62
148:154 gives 24.42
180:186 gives 21.59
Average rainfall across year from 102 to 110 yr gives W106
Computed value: 24.3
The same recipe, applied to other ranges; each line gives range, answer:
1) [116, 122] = 24.9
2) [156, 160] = 21.9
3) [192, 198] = 17.6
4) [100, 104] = 23.7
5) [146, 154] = 23.6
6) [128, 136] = 25.4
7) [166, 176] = 22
